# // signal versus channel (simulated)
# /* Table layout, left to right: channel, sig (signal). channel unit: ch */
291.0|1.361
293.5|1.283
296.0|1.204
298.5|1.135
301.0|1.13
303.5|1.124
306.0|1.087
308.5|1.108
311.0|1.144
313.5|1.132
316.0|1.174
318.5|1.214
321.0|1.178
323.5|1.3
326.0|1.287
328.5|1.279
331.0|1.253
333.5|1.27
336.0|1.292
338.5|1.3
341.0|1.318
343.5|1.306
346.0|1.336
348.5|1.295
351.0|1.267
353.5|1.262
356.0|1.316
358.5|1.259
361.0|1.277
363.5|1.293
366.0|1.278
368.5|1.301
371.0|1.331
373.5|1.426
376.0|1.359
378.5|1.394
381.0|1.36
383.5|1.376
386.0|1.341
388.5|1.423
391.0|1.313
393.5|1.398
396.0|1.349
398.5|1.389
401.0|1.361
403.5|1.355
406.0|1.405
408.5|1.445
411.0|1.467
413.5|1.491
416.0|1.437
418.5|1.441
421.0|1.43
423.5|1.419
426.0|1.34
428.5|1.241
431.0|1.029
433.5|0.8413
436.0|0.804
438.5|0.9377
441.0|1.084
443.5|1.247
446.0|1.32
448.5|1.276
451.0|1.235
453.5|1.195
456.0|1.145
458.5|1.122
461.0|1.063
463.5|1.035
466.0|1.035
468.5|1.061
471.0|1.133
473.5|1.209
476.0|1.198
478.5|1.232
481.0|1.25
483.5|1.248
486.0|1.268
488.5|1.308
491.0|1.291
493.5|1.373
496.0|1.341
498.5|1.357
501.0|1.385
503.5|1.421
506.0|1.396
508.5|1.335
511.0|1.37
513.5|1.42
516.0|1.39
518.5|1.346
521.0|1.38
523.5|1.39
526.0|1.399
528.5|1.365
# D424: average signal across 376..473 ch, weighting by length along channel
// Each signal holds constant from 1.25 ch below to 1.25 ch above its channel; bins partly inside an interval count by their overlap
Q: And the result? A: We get 1.26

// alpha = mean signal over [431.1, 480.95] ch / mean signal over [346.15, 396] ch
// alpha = 0.8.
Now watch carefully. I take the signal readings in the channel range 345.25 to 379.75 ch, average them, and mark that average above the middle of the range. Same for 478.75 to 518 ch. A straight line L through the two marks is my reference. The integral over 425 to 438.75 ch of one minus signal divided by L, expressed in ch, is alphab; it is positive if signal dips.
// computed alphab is 3.0 ch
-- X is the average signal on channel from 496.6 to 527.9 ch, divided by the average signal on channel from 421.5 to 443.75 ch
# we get 1.2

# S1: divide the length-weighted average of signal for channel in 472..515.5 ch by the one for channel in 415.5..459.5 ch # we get 1.10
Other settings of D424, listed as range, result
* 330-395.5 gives 1.32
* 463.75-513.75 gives 1.27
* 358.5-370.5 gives 1.29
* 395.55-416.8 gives 1.41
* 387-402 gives 1.37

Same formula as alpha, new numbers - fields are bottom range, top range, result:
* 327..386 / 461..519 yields 0.97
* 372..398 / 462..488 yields 0.85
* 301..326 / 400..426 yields 1.22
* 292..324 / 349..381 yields 1.13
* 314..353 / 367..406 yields 1.08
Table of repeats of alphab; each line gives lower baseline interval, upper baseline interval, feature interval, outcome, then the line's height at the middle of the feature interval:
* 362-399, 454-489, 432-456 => 2.22 ch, 1.22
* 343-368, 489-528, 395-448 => 1.85 ch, 1.32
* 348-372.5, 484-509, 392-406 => -0.72 ch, 1.3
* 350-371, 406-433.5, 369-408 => -1.66 ch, 1.32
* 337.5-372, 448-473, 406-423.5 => -3.58 ch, 1.2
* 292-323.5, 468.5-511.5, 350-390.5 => -3.98 ch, 1.21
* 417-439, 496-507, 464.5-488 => 2.32 ch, 1.31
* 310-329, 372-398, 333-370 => -0.05 ch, 1.29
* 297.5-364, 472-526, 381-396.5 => -1.22 ch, 1.27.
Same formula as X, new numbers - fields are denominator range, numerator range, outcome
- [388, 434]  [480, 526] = 1.00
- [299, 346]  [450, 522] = 1.03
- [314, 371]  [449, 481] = 0.90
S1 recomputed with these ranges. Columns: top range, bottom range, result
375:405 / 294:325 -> 1.17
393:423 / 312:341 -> 1.14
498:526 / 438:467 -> 1.20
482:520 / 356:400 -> 1.00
